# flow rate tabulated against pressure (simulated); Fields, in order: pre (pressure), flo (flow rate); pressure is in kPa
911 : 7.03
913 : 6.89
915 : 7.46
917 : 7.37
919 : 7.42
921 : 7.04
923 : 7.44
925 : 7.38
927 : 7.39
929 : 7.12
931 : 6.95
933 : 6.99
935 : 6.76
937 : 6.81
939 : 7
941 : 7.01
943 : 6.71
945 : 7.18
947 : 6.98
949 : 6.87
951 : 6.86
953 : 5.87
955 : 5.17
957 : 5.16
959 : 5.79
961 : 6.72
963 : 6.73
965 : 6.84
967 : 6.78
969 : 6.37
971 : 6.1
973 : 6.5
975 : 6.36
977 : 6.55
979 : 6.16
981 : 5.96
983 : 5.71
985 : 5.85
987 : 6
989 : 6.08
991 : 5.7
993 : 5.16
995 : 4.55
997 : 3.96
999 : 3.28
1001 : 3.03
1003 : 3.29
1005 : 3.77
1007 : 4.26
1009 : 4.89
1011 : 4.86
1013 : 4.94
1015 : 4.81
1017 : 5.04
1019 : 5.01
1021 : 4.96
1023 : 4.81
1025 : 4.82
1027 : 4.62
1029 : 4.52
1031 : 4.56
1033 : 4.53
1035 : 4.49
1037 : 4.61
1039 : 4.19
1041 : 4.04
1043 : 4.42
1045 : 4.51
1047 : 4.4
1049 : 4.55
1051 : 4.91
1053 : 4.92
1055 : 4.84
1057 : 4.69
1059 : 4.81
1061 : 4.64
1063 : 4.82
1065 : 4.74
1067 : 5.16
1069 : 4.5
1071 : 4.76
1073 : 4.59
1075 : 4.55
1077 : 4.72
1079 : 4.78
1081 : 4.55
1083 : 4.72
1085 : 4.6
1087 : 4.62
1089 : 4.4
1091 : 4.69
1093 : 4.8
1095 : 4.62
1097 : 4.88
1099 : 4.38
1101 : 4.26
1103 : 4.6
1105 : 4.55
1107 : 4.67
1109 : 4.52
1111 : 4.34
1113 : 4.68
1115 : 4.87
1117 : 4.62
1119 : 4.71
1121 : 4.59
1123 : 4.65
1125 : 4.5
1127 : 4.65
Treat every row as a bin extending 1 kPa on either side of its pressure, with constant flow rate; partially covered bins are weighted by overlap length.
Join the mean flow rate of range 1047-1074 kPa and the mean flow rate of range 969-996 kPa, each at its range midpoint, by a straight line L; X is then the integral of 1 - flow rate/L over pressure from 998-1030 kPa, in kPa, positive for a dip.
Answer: 5.9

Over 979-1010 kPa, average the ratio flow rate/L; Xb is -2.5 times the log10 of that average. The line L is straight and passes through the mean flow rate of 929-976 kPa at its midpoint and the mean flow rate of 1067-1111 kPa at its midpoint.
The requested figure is 0.24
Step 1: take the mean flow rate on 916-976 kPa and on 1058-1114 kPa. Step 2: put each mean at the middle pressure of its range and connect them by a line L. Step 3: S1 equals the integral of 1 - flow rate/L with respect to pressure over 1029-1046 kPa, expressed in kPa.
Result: 3.0 kPa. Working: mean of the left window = 6.72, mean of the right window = 4.64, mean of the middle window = 4.42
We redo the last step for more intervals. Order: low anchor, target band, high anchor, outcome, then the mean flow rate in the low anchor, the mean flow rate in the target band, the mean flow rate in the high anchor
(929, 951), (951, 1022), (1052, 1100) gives 9.1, 6.93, 5.4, 4.7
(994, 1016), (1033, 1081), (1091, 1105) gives -2.6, 4.15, 4.63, 4.59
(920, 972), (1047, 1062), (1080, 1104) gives 1.1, 6.69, 4.74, 4.59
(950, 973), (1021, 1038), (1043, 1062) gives 1.5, 6.23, 4.64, 4.68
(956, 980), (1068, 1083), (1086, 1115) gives 0.8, 6.34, 4.64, 4.58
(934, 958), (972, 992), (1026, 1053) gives -1.2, 6.53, 6.09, 4.5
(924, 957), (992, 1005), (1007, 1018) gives 3.4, 6.77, 3.87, 4.85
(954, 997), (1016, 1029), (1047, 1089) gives 1.2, 5.96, 4.85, 4.71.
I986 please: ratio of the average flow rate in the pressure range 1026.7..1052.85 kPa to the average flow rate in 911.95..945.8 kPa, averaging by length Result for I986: 0.63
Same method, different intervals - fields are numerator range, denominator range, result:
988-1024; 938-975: 0.71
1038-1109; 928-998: 0.74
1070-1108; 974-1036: 0.94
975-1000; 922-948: 0.77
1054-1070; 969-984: 0.77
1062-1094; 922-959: 0.70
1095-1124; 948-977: 0.73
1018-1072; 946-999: 0.78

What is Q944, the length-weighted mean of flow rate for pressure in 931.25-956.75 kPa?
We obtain 6.65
